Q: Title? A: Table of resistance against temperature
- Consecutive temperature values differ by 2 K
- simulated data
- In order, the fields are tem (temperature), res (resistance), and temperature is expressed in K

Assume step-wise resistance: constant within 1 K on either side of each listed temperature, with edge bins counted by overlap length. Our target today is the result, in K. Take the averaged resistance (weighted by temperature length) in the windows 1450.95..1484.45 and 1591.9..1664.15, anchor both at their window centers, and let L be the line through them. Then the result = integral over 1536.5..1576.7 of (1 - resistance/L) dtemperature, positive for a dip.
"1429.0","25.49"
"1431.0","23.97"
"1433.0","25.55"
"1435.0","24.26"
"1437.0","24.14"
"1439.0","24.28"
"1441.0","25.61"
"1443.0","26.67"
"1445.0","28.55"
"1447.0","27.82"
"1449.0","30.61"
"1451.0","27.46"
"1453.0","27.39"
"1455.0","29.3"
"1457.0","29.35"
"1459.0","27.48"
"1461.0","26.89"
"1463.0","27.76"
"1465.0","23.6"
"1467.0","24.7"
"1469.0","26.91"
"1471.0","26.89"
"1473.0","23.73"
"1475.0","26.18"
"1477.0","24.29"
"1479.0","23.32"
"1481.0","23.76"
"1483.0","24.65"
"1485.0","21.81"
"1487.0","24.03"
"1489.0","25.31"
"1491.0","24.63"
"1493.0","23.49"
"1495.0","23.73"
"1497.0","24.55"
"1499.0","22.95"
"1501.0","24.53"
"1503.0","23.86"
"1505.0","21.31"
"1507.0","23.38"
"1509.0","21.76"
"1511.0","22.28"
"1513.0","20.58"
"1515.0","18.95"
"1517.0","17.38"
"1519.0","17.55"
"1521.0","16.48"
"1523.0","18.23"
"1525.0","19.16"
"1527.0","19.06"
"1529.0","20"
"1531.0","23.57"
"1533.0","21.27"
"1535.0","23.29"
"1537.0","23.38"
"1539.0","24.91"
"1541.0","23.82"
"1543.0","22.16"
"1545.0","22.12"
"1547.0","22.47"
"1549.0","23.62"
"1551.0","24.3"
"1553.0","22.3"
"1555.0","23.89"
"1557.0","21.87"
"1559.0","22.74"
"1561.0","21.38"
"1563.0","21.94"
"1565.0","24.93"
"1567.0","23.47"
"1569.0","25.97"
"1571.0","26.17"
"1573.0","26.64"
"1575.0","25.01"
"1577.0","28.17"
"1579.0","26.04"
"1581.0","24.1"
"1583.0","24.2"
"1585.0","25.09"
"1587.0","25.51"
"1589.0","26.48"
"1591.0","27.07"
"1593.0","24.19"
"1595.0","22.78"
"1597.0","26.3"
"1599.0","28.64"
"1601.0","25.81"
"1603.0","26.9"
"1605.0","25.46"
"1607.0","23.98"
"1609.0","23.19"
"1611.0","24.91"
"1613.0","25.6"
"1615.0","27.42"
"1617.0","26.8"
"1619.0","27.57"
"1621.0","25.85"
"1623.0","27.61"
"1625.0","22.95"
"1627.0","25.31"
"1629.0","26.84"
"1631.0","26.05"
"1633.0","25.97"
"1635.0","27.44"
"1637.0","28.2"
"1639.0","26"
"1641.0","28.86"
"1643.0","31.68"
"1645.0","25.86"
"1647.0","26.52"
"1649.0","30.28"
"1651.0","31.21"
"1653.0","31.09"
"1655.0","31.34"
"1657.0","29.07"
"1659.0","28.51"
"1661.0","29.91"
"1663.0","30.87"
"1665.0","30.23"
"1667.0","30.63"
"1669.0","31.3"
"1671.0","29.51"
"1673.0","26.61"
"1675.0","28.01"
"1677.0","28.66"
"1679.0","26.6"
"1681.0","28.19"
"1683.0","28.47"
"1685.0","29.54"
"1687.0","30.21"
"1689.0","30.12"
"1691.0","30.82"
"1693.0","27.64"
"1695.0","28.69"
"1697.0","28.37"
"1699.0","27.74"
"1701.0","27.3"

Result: 4.38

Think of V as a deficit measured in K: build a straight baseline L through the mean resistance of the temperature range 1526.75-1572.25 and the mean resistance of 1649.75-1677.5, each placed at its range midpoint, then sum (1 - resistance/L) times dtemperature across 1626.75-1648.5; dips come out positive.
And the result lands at 0.8 K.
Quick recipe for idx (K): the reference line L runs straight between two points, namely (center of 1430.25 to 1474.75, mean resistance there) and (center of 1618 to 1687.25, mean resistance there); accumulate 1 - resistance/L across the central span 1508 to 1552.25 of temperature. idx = 9.79 K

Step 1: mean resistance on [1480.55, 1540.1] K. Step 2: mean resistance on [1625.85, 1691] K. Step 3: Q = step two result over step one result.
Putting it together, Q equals 1.31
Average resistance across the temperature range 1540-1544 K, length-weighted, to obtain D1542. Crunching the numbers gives 23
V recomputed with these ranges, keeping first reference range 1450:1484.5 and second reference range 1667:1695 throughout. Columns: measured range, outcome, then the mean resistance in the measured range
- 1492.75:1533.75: 8.5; 21.1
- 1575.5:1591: 1.1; 25.7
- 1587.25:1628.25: 3.2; 25.7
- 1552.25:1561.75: 1.7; 22.5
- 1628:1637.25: 0.5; 26.8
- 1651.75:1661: -0.5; 30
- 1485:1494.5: 0.8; 24.1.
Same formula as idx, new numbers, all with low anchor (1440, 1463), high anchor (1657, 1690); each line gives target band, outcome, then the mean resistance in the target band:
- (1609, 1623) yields 1.29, 26.2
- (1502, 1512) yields 2.03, 22.5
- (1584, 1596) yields 1.48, 25.2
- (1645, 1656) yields -0.24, 29.7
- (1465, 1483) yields 2.03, 24.9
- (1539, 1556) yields 3.15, 23.2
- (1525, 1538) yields 3.12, 21.6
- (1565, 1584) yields 2.08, 25.5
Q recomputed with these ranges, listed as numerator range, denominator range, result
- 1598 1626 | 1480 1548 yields 1.17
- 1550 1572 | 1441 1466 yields 0.85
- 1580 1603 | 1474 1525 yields 1.15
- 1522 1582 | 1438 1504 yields 0.90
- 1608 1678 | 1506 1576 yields 1.26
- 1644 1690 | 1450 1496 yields 1.15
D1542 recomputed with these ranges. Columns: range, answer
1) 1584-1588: 25.3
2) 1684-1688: 29.9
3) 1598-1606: 26.7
